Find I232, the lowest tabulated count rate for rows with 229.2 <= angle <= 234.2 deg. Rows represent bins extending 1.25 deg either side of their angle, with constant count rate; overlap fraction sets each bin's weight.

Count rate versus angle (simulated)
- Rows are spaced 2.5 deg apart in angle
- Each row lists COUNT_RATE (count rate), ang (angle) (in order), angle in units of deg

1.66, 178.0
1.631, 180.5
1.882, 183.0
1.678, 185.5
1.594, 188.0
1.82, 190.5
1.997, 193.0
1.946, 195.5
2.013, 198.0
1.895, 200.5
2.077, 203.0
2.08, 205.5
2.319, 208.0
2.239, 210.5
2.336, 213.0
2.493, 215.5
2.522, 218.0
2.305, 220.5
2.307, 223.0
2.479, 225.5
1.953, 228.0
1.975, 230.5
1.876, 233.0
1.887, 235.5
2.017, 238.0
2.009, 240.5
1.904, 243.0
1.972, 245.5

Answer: 1.876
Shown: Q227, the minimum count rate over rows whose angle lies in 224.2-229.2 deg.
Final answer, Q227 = 1.953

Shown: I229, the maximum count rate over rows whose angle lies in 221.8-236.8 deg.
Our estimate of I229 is 2.479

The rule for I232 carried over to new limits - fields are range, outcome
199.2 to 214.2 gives 1.895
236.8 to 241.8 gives 2.009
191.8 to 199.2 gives 1.946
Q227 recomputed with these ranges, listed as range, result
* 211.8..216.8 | 2.336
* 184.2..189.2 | 1.594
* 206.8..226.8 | 2.239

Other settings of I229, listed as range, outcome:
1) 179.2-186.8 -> 1.882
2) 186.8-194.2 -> 1.997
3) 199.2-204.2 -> 2.077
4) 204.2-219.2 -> 2.522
